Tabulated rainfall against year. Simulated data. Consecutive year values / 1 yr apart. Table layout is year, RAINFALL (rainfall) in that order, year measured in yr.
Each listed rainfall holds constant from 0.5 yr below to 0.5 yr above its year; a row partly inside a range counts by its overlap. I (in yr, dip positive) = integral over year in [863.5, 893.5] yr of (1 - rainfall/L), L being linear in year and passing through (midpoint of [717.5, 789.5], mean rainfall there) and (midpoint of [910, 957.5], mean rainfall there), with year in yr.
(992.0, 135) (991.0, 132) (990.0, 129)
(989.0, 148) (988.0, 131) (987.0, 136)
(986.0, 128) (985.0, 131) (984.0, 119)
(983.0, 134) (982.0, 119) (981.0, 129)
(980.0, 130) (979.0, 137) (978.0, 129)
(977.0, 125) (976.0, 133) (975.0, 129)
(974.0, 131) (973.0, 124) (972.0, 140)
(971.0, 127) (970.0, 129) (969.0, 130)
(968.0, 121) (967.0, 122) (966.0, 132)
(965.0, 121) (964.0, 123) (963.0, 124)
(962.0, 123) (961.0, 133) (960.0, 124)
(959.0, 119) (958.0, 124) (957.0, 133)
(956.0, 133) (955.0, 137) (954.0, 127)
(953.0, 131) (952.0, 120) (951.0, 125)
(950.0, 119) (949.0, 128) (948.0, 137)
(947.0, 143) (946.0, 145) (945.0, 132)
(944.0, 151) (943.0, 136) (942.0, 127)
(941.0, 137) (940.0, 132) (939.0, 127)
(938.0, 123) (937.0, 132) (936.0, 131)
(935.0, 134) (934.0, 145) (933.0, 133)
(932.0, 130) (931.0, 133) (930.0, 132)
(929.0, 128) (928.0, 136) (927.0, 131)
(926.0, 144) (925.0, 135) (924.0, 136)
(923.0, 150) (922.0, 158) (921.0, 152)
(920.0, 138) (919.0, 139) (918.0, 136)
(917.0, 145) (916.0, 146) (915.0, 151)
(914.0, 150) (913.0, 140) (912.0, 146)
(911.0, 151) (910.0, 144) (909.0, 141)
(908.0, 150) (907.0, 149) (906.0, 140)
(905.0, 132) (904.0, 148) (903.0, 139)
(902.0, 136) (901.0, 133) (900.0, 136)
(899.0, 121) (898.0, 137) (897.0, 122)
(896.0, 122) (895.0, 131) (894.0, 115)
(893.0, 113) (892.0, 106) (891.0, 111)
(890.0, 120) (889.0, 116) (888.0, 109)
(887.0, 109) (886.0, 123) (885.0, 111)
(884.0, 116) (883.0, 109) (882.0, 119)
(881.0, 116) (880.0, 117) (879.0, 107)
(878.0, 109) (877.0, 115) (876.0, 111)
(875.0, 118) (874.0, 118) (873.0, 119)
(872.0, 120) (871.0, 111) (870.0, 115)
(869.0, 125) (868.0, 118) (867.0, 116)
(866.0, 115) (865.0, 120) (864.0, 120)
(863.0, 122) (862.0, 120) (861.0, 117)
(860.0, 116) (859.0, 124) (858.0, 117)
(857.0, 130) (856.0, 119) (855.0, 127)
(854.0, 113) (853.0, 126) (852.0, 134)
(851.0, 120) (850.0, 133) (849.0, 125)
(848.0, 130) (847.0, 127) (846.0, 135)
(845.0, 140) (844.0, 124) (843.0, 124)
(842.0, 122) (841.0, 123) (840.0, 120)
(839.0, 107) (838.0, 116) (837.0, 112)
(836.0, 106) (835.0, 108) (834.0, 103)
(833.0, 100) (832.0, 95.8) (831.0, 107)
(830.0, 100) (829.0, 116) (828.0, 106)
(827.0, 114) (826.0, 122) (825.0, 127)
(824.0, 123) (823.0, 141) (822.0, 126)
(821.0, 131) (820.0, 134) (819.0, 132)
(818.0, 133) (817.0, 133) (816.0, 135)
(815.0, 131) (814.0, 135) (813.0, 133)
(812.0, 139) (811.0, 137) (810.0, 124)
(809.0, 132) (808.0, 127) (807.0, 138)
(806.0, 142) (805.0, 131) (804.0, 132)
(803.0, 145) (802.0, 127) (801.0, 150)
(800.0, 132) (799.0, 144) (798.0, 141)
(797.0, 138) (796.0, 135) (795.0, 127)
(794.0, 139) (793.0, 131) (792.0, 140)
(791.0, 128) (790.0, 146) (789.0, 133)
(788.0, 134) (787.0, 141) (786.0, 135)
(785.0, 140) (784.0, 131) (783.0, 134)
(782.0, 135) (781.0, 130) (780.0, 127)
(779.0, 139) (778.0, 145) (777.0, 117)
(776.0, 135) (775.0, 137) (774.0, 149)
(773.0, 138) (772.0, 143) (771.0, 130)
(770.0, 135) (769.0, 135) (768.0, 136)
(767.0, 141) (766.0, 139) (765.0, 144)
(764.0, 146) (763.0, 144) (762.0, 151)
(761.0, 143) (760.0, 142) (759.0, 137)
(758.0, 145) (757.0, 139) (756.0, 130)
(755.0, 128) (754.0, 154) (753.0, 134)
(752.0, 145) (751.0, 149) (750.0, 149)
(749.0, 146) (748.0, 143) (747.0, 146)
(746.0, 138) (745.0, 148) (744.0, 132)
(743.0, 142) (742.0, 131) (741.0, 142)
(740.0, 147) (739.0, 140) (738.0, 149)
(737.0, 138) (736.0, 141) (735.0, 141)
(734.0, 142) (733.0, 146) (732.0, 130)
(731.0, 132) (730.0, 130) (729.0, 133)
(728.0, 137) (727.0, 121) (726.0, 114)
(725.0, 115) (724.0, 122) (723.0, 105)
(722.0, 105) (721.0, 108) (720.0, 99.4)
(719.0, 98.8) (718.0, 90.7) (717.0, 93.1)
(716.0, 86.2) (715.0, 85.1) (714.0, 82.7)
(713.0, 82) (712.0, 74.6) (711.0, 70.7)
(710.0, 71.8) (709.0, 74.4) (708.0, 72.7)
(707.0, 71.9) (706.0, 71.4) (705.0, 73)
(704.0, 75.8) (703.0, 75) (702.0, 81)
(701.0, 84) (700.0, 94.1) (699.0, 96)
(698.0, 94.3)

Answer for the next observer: 4.6 yr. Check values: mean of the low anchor 135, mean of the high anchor 137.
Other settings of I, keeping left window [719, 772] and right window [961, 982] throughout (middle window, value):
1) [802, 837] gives 2.2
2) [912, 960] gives -2.4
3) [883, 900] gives 1.6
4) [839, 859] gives 1.0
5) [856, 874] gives 1.7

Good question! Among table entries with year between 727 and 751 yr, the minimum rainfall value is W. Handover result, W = 121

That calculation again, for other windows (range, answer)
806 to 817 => 124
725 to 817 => 114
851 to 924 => 106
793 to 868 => 95.8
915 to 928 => 131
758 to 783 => 117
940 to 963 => 119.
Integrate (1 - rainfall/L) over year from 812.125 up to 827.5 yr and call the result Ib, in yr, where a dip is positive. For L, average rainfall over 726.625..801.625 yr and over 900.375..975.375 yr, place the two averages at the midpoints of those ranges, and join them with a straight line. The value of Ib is 0.8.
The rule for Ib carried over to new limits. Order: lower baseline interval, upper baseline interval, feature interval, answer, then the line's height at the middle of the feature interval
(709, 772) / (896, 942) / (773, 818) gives -1.7 yr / 130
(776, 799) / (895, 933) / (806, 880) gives 8.2 yr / 137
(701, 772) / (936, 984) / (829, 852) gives 1.4 yr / 125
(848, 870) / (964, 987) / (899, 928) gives -4.0 yr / 125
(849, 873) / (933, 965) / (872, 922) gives -1.4 yr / 125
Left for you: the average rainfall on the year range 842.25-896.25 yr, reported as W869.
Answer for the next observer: 119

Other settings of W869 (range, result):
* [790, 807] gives 137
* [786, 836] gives 129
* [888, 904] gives 124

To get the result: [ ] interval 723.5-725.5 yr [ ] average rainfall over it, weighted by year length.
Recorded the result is 118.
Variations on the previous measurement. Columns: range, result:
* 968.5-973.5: 130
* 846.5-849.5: 127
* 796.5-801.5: 141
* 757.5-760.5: 141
